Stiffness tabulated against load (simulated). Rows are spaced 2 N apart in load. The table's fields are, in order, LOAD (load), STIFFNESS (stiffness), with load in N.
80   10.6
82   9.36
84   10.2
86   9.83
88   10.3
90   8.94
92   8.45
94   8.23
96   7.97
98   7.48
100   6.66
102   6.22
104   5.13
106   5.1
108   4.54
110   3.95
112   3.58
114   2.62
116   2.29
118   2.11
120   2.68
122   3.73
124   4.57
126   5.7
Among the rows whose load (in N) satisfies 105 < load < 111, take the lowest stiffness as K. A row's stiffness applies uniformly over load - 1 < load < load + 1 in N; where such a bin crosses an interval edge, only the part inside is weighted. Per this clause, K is 3.95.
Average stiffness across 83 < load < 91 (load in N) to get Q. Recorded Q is 9.82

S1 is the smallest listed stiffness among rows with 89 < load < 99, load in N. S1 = 7.48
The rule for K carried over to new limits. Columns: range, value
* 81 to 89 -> 9.36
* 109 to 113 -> 3.58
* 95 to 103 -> 6.22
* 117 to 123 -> 2.11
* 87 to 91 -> 8.94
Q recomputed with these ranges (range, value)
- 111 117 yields 2.83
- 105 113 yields 4.29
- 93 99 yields 7.89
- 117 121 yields 2.4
